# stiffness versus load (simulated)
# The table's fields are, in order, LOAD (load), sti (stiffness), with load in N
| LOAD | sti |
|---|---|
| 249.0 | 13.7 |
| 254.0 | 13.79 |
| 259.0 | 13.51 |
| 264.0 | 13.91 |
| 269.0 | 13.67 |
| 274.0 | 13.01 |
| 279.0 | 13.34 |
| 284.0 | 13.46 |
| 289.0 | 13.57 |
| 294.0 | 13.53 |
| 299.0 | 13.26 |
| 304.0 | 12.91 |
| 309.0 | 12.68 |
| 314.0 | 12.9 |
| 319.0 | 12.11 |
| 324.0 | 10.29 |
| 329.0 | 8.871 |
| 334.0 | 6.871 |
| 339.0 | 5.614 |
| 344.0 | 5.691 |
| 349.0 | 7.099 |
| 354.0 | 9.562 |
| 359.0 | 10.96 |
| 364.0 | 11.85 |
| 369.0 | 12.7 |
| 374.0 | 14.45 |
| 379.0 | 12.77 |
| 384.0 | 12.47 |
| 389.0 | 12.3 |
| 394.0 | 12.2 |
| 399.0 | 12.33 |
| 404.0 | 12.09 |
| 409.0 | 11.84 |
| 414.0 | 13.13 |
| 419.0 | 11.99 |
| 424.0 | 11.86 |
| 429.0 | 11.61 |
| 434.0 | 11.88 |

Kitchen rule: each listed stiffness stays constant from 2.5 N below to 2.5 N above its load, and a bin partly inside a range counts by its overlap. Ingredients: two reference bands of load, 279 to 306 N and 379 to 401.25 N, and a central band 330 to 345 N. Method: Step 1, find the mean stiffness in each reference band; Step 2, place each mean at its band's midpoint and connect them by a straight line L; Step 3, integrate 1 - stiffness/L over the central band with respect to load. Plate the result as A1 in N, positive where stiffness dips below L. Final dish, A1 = 7.6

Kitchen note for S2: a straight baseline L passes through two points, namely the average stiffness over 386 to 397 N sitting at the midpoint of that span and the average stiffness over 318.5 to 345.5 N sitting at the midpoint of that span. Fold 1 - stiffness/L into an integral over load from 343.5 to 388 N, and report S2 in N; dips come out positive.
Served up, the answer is -2.4 N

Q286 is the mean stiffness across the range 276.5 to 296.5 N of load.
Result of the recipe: 13.5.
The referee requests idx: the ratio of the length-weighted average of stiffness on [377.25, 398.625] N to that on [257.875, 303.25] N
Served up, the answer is 0.92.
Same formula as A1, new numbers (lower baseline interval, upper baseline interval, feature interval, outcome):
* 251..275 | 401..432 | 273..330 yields 2.9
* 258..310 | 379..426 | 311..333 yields 3.8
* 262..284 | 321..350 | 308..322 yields -4.4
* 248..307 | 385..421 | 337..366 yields 9.8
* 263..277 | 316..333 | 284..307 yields -2.7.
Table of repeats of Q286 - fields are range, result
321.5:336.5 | 8.68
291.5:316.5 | 13.1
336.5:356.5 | 6.99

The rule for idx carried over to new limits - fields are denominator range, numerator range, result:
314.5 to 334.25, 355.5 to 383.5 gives 1.22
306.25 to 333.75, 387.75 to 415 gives 1.11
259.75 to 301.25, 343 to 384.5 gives 0.81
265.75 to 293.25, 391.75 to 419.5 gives 0.91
